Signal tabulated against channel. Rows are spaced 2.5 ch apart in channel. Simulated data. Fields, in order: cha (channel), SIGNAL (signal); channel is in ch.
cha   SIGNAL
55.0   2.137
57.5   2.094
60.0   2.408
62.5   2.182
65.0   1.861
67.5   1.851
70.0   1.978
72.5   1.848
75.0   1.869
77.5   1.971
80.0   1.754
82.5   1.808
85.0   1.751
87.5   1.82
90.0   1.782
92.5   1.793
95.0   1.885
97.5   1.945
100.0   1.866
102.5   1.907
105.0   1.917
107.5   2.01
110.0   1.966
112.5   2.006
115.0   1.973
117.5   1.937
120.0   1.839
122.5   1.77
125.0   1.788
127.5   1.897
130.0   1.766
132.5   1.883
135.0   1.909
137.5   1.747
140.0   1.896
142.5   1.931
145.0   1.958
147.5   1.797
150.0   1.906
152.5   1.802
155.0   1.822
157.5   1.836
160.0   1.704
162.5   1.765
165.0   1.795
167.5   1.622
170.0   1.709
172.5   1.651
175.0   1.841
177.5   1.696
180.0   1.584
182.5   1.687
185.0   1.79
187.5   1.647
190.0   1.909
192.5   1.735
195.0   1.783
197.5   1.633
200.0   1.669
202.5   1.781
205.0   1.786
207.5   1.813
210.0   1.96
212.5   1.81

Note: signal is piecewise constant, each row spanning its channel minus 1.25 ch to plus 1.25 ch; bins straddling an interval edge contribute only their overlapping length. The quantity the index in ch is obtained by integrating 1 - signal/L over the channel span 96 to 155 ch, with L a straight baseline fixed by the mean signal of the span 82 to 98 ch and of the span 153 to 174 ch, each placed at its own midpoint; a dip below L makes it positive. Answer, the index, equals -3.4 ch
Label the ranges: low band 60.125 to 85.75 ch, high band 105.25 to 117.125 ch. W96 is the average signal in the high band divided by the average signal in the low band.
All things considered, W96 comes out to 1.03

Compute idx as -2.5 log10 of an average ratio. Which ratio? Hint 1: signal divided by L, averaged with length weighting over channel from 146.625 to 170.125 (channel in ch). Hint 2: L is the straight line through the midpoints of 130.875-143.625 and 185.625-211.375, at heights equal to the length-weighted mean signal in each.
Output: 0.03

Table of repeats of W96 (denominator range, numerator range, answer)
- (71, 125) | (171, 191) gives 0.92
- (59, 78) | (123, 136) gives 0.93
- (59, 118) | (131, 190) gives 0.93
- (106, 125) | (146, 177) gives 0.92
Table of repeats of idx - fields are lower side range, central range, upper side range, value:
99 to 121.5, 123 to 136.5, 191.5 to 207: 0.03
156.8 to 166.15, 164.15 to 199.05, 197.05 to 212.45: 0.04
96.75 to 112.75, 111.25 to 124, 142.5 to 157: 0.01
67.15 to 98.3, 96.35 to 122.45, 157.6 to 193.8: -0.07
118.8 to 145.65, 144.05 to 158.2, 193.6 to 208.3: -0.02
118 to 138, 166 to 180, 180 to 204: 0.04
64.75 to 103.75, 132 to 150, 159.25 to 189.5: -0.07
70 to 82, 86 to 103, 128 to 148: 0.01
